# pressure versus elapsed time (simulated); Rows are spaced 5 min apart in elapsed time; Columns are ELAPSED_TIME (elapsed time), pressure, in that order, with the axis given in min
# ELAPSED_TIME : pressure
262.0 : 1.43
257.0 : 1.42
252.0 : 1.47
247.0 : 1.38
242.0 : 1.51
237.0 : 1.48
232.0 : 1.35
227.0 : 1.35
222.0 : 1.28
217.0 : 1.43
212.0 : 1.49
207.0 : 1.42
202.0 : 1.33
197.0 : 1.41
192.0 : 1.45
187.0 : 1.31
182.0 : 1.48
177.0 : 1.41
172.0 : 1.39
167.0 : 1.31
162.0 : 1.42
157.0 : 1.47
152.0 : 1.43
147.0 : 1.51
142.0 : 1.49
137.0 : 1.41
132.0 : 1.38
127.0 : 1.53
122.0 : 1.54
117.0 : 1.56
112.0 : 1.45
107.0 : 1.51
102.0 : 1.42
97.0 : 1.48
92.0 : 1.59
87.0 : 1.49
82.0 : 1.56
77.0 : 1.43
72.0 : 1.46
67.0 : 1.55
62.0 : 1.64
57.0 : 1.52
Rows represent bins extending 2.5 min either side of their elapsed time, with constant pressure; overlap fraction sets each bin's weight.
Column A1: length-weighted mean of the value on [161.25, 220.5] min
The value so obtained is 1.4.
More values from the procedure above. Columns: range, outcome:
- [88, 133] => 1.5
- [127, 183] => 1.43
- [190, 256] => 1.41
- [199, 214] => 1.41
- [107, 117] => 1.49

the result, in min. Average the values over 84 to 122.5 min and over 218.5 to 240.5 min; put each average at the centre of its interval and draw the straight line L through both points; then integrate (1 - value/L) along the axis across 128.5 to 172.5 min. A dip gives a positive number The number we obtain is 0.9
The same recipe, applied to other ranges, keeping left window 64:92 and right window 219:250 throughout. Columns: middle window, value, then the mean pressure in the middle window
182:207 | 0.58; 1.39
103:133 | -0.36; 1.5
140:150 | -0.26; 1.5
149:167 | 0.32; 1.42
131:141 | 0.37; 1.41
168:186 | 0.36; 1.41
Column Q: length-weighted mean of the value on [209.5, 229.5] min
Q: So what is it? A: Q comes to 1.39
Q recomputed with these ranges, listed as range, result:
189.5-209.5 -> 1.4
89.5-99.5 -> 1.54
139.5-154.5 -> 1.48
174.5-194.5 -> 1.41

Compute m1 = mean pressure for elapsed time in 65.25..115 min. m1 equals 1.49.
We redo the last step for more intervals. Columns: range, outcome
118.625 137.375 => 1.48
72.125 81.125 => 1.46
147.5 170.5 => 1.42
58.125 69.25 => 1.59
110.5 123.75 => 1.52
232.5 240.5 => 1.45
